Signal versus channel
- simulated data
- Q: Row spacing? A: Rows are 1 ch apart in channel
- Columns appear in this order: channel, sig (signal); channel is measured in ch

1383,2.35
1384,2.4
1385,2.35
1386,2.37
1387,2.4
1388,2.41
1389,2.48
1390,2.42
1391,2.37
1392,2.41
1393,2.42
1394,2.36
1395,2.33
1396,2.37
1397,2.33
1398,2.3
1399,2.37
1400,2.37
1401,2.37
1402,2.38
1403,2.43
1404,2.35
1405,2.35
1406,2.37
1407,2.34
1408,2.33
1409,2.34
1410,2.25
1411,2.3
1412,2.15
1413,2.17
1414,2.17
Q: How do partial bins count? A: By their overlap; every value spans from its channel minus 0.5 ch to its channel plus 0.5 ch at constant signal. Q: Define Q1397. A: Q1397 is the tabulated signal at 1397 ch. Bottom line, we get 2.33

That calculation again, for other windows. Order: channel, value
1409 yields 2.34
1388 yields 2.41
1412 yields 2.15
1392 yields 2.41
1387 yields 2.4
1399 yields 2.37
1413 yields 2.17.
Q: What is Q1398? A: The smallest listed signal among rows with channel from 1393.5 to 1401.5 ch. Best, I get 2.3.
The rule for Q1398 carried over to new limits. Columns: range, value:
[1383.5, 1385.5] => 2.35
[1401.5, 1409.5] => 2.33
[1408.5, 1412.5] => 2.15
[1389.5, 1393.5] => 2.37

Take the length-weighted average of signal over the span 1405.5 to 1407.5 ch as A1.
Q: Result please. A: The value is 2.35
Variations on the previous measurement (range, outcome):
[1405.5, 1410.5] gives 2.33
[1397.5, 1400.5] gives 2.35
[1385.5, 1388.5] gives 2.39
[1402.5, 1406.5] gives 2.38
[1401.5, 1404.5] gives 2.39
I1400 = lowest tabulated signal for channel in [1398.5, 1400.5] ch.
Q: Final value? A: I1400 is 2.37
